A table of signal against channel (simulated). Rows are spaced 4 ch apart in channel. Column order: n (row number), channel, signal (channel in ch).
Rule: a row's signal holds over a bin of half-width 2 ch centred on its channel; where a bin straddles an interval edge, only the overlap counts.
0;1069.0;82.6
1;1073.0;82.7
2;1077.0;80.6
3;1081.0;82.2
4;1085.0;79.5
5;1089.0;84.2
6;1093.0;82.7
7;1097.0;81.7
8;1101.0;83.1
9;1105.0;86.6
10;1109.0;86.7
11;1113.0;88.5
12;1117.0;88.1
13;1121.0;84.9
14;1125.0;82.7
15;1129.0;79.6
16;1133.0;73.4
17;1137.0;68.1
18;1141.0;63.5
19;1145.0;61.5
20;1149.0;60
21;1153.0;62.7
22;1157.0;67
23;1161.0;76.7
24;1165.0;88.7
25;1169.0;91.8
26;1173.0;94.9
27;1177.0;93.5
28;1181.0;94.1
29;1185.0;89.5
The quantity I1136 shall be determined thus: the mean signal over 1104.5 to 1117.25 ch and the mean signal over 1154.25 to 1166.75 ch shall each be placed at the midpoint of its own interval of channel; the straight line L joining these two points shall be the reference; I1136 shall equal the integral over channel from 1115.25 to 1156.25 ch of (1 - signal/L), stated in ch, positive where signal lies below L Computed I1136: 4.98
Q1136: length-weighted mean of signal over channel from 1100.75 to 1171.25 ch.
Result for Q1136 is 77.3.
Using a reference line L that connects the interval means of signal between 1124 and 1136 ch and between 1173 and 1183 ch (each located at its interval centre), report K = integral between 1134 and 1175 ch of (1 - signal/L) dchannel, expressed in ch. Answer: 6.1 ch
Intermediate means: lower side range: 77.4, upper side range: 94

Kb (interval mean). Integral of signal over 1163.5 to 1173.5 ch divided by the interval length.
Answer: 91.5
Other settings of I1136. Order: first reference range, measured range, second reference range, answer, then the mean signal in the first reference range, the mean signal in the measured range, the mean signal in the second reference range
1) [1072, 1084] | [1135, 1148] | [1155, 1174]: 2.9 ch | 81.6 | 64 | 83.2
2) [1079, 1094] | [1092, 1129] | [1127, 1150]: -4.6 ch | 82.1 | 84.8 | 68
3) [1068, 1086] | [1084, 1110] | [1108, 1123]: 0.3 ch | 81.6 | 83.5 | 87.1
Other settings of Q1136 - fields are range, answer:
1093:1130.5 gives 84.6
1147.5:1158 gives 63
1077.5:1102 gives 82.1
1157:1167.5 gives 80.1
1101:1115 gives 86.7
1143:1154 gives 61.3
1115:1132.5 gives 82.9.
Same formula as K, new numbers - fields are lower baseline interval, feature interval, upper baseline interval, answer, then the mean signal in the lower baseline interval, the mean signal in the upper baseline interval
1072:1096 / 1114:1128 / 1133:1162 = -2.41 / 81.9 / 65.8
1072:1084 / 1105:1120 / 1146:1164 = -2.42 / 81.6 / 67.5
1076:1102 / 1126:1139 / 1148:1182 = 1.15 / 82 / 81.3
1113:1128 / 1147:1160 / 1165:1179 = 3.73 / 85.3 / 92.7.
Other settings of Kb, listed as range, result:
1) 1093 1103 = 82.5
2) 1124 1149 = 70.1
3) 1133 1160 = 65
